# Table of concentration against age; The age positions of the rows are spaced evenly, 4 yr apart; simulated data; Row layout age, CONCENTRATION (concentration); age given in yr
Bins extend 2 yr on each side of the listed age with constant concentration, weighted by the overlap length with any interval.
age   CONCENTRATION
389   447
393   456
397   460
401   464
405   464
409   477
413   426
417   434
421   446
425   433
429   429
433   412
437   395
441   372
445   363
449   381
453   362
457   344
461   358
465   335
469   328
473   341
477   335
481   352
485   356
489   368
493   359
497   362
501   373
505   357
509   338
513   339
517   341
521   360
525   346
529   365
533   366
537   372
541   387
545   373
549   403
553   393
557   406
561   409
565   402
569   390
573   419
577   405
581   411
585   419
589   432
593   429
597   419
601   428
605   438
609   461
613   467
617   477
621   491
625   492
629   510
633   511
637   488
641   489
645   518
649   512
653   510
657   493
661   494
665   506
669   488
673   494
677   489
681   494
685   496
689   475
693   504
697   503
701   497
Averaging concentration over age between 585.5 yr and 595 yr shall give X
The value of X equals 429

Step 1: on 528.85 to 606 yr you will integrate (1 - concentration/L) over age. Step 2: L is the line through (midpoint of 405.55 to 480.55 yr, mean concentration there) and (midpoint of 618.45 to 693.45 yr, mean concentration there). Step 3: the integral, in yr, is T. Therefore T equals 8.2 yr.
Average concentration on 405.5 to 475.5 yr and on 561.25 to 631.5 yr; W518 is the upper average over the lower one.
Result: 1.1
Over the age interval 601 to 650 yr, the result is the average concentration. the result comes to 485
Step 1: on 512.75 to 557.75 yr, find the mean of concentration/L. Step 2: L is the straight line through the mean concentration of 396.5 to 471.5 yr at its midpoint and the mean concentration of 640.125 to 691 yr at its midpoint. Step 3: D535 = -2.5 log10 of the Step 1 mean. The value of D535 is 0.19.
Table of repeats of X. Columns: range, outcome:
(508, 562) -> 371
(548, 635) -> 437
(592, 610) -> 434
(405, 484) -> 387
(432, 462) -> 373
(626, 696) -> 498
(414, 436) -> 429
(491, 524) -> 353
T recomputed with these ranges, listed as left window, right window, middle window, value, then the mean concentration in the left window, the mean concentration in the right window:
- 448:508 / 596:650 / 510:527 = 1.9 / 353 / 479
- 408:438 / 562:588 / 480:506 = 3.7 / 431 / 409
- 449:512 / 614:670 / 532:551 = 1.2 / 352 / 498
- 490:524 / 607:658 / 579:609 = 1.6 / 354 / 494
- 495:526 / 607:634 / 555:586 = 1.3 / 352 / 486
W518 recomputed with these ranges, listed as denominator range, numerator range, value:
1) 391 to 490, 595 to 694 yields 1.23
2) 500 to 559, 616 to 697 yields 1.35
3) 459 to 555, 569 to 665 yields 1.30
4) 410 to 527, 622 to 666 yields 1.35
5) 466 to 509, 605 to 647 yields 1.39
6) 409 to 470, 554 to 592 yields 1.05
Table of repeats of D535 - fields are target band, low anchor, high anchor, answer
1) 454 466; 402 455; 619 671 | 0.225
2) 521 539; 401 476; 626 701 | 0.205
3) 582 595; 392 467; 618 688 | 0.114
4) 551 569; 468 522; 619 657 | 0.049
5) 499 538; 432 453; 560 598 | 0.126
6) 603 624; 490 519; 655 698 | -0.061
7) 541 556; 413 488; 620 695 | 0.116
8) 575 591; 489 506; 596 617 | 0.032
